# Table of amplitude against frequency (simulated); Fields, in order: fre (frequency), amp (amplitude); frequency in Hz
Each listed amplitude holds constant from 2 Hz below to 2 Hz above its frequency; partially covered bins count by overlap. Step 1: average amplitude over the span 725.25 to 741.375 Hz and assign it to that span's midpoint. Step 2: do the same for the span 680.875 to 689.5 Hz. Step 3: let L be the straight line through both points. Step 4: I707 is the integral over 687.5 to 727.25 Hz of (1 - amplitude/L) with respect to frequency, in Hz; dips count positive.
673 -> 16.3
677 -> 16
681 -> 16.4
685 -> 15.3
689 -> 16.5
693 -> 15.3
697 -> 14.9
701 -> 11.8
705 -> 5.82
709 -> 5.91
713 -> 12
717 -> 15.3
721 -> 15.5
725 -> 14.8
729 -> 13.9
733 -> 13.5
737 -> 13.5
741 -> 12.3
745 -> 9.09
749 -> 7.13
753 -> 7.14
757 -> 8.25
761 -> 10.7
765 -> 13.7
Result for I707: 5.6 Hz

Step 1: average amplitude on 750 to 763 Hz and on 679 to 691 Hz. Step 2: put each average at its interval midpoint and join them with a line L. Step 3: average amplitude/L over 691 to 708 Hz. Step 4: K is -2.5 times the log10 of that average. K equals 0.26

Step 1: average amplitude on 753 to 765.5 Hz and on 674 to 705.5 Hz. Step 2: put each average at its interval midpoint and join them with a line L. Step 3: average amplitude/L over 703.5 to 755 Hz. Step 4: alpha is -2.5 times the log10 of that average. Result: 0.06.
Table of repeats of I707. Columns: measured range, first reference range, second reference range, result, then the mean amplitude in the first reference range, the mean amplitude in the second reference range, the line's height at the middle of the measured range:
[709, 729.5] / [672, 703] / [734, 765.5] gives -1.51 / 15.3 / 10.2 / 12.7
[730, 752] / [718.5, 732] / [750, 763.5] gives 1.52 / 14.7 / 8.77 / 11.7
